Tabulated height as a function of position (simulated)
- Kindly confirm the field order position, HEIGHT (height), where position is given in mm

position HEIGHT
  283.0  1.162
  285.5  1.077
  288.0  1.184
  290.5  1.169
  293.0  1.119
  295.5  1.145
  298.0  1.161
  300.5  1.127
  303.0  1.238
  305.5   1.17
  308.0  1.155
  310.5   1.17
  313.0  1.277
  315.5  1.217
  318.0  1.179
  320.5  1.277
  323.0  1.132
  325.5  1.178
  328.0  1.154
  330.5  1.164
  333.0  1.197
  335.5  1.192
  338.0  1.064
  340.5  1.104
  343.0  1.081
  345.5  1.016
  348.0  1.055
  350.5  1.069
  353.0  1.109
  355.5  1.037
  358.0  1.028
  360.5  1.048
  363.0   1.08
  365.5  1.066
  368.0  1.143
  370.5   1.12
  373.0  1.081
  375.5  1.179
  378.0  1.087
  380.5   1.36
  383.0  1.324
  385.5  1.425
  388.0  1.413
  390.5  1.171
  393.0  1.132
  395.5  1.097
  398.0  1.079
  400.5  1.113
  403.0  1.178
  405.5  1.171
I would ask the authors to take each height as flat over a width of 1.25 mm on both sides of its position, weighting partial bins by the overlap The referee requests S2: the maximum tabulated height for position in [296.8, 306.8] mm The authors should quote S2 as 1.238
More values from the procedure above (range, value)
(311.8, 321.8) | 1.277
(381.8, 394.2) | 1.425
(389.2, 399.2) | 1.171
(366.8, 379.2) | 1.179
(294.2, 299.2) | 1.161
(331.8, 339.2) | 1.197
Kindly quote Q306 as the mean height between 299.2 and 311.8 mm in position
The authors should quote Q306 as 1.17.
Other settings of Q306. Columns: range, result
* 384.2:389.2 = 1.42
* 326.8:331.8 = 1.16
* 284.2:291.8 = 1.14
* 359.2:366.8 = 1.06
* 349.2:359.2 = 1.06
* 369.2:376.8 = 1.13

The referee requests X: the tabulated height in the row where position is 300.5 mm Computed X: 1.127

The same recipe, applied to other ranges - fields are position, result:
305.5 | 1.17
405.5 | 1.171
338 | 1.064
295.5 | 1.145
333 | 1.197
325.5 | 1.178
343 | 1.081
